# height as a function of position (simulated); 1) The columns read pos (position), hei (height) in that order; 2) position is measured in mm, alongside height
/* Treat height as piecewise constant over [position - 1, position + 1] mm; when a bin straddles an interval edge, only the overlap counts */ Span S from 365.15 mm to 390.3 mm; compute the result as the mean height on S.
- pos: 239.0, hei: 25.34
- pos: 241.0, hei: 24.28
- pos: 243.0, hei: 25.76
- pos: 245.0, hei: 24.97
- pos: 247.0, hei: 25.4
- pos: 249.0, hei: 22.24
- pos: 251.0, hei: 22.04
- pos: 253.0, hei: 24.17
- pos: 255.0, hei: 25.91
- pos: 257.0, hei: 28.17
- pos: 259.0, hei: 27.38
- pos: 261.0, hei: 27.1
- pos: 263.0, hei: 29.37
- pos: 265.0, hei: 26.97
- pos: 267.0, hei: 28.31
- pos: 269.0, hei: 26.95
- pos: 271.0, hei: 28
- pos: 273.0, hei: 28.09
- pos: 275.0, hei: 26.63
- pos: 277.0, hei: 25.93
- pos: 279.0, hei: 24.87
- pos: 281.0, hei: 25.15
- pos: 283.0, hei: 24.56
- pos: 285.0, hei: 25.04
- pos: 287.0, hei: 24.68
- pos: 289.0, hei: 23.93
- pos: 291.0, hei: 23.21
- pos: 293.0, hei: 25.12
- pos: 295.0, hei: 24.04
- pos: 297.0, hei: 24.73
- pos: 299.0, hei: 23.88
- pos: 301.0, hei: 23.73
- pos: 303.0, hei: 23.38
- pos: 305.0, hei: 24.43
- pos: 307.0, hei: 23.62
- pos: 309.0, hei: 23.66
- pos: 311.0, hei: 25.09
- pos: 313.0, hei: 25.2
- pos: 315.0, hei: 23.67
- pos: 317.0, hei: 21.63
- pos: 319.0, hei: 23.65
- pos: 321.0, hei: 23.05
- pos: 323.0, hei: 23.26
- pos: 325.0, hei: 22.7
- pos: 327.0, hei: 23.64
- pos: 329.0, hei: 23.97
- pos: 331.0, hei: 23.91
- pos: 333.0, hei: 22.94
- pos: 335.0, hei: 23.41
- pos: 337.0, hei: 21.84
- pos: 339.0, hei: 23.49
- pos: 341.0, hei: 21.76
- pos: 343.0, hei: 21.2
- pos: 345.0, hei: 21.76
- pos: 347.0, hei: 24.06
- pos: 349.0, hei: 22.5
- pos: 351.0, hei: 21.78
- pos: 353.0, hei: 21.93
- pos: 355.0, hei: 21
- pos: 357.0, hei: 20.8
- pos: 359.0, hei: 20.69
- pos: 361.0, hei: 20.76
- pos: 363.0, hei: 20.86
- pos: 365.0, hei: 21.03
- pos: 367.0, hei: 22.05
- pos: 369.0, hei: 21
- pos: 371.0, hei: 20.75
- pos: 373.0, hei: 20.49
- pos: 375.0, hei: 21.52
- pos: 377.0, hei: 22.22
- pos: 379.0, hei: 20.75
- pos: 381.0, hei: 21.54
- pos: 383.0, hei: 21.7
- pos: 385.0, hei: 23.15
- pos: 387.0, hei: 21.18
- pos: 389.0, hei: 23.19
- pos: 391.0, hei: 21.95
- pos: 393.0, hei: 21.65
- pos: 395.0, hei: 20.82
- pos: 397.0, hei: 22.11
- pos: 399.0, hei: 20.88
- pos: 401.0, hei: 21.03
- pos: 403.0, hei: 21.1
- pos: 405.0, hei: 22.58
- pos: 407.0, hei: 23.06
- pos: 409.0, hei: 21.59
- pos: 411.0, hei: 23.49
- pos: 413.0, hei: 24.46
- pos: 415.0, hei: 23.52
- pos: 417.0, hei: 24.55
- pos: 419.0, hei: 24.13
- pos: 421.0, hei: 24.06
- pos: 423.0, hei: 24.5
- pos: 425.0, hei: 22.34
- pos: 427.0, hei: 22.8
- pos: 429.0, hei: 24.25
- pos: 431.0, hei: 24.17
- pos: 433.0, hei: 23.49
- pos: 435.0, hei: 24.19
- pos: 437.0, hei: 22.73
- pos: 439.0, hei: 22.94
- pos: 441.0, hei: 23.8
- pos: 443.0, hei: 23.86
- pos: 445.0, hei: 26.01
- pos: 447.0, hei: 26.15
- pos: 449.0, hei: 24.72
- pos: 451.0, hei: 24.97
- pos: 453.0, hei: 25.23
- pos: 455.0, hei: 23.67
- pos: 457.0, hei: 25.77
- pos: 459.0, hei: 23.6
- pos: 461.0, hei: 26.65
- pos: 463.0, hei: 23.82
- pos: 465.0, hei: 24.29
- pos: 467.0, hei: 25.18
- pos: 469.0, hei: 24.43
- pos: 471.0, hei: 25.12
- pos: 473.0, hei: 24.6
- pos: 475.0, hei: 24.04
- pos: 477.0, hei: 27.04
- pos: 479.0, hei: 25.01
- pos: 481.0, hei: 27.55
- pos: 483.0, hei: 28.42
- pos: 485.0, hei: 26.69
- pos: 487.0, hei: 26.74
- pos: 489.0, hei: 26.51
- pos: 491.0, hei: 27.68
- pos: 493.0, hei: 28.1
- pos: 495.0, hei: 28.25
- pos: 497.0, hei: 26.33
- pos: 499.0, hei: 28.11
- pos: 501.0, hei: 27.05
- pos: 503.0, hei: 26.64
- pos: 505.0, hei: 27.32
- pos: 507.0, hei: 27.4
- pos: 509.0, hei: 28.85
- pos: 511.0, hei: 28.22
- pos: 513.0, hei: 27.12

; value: 21.6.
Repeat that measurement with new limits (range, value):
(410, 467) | 24.2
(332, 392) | 21.8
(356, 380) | 21.1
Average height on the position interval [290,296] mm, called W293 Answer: 24.1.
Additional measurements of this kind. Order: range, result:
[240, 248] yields 25.1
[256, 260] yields 27.8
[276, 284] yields 25.1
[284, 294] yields 24.4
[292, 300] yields 24.4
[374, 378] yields 21.9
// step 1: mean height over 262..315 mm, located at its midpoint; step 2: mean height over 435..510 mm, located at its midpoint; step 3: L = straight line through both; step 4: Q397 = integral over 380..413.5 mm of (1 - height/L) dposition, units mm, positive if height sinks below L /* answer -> 4.6 mm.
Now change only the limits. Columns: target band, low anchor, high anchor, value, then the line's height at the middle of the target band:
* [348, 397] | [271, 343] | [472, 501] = 7.0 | 25.1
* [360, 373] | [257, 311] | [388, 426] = 1.4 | 23.6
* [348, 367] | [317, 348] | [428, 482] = 1.6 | 23.3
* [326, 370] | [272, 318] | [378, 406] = 1.7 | 23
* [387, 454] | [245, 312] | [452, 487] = 5.5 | 25.4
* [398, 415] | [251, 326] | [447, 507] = 2.2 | 25.7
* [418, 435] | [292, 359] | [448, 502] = 0.9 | 25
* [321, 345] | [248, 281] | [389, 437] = 1.8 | 24.8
